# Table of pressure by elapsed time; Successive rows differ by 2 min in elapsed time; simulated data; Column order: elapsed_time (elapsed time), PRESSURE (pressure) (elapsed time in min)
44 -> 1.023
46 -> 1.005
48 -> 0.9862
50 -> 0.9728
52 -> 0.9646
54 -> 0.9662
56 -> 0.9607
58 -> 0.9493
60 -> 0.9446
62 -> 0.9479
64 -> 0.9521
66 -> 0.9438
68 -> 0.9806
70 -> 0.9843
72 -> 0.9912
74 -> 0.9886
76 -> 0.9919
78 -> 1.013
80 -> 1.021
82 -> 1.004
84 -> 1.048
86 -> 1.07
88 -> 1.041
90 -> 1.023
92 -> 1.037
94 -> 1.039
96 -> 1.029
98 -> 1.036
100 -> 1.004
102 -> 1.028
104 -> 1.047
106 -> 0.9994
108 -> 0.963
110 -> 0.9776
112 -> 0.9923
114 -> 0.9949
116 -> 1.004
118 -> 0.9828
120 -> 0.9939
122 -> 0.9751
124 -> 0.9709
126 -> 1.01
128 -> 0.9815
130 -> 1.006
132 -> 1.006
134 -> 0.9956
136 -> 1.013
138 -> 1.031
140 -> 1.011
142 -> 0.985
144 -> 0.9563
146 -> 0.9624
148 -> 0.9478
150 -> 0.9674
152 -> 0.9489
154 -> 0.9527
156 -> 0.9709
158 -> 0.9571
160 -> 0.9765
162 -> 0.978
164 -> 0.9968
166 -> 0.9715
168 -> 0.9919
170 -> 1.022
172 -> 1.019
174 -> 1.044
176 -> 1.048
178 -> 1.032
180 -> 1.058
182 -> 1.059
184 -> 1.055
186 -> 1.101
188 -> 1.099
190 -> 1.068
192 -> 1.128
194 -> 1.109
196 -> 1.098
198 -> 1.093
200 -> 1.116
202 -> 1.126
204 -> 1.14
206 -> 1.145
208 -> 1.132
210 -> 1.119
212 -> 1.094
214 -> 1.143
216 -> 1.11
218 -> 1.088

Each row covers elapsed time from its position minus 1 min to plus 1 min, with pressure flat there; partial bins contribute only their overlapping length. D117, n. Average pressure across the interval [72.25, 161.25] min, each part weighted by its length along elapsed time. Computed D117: 0.999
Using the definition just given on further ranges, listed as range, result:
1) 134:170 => 0.979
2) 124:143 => 1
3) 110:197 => 1.01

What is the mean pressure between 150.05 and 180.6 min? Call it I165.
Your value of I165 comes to 0.996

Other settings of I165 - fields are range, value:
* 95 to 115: 1.01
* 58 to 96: 1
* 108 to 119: 0.988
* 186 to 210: 1.11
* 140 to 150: 0.968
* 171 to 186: 1.05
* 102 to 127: 0.994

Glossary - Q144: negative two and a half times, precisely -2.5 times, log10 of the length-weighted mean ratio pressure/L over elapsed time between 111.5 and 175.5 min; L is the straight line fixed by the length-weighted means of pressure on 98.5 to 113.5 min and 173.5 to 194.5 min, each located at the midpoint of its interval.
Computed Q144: 0.051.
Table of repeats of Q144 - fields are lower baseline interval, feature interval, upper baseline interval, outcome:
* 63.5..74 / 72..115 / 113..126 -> -0.038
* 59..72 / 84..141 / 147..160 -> -0.055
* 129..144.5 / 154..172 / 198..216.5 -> 0.068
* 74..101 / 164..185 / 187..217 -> 0.067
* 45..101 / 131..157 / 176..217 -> 0.080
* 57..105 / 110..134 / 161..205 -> 0.038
